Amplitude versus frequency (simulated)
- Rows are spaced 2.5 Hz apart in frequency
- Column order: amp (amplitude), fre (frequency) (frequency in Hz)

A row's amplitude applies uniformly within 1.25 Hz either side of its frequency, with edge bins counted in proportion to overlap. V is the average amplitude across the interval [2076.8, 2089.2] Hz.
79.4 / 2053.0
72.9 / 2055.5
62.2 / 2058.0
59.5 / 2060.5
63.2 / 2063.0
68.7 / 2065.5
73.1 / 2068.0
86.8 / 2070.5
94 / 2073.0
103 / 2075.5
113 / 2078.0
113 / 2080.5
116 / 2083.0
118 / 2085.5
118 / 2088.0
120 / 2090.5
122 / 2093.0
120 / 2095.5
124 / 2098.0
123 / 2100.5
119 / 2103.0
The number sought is 116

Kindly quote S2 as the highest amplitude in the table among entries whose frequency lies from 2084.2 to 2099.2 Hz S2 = 124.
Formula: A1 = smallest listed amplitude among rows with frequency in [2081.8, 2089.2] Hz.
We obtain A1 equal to 116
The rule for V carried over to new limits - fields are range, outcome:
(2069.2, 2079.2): 99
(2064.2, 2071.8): 76.2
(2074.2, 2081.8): 110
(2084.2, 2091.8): 119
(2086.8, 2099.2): 121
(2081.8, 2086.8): 117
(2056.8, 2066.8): 63.5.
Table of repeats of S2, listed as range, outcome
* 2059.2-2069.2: 73.1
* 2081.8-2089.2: 118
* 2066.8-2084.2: 116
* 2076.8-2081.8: 113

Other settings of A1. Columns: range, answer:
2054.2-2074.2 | 59.5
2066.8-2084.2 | 73.1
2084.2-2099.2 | 118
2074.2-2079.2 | 103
